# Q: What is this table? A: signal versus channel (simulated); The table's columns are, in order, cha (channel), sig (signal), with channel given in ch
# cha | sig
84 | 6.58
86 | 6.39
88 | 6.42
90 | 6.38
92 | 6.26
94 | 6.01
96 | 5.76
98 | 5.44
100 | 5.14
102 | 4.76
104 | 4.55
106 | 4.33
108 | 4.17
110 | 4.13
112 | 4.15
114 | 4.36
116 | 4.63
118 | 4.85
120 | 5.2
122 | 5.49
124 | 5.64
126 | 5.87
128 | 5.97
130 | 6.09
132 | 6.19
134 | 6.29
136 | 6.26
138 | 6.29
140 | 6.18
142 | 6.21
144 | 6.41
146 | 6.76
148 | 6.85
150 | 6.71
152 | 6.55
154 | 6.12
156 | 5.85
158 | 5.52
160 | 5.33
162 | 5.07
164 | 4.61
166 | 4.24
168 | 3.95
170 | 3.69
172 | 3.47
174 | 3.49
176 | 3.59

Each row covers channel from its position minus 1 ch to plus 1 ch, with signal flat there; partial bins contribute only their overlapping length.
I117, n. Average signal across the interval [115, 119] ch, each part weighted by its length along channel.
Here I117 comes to 4.74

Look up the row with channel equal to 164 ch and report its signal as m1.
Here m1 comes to 4.61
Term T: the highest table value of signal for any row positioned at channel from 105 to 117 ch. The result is 4.63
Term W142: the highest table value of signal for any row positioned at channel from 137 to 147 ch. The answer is 6.76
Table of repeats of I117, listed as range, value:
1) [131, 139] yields 6.26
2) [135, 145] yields 6.27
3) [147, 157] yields 6.42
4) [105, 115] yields 4.23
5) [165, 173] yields 3.84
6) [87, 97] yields 6.17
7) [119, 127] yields 5.55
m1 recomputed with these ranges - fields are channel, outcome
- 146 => 6.76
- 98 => 5.44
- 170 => 3.69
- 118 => 4.85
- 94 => 6.01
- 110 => 4.13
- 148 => 6.85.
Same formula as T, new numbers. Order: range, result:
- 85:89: 6.42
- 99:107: 5.14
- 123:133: 6.19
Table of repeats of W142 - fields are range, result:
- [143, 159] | 6.85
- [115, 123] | 5.49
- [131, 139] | 6.29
